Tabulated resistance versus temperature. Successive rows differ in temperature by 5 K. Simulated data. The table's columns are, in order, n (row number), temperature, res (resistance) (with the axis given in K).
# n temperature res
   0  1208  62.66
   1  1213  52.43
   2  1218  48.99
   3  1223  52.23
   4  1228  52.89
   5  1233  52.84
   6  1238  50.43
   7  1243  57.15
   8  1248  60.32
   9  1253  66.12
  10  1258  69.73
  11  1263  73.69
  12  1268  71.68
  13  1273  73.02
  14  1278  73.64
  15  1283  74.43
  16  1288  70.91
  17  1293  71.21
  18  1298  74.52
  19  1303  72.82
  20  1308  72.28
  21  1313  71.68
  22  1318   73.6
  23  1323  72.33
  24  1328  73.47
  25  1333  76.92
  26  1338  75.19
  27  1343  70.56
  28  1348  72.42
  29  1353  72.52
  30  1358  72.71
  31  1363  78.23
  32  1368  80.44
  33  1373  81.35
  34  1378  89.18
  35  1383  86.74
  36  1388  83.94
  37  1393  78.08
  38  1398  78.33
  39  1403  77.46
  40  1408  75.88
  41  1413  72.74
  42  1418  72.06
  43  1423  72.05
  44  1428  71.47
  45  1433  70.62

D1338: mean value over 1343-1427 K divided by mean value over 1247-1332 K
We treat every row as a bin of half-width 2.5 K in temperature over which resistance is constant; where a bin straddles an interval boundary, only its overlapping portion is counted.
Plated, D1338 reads 1.1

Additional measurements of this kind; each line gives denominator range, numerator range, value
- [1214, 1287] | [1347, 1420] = 1.25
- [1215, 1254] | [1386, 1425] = 1.40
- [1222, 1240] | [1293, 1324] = 1.40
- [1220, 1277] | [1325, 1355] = 1.19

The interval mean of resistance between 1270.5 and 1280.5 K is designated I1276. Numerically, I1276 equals 73.3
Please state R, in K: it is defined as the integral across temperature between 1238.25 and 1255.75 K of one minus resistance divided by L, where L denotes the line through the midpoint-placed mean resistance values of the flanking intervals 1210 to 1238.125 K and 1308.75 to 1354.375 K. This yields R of -1.1 K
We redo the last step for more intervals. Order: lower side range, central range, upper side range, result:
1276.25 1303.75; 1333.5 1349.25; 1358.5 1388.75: 1.1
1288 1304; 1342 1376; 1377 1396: 2.0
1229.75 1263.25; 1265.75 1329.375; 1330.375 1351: -4.9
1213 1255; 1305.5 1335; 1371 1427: -2.6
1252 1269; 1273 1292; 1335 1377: -0.3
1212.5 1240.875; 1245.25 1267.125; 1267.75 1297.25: -1.7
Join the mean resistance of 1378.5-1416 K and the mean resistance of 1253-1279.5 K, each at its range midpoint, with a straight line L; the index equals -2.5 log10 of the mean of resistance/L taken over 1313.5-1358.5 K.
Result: 0.038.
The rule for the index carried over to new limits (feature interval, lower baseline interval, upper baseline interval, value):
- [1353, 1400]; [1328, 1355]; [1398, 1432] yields -0.10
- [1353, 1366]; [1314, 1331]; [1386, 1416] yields 0.00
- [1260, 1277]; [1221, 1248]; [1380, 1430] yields -0.24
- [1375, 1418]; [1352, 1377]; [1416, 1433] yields -0.07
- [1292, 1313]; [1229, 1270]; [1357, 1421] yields -0.06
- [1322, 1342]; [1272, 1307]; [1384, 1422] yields 0.00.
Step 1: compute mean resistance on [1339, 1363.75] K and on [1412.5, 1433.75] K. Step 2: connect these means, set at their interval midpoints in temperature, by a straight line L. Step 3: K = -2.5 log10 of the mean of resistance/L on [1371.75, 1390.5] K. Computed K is -0.18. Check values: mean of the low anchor 73.1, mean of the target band 85.6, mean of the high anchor 71.8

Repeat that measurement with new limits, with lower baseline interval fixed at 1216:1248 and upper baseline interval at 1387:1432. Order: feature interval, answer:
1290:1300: -0.19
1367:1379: -0.18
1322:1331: -0.13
